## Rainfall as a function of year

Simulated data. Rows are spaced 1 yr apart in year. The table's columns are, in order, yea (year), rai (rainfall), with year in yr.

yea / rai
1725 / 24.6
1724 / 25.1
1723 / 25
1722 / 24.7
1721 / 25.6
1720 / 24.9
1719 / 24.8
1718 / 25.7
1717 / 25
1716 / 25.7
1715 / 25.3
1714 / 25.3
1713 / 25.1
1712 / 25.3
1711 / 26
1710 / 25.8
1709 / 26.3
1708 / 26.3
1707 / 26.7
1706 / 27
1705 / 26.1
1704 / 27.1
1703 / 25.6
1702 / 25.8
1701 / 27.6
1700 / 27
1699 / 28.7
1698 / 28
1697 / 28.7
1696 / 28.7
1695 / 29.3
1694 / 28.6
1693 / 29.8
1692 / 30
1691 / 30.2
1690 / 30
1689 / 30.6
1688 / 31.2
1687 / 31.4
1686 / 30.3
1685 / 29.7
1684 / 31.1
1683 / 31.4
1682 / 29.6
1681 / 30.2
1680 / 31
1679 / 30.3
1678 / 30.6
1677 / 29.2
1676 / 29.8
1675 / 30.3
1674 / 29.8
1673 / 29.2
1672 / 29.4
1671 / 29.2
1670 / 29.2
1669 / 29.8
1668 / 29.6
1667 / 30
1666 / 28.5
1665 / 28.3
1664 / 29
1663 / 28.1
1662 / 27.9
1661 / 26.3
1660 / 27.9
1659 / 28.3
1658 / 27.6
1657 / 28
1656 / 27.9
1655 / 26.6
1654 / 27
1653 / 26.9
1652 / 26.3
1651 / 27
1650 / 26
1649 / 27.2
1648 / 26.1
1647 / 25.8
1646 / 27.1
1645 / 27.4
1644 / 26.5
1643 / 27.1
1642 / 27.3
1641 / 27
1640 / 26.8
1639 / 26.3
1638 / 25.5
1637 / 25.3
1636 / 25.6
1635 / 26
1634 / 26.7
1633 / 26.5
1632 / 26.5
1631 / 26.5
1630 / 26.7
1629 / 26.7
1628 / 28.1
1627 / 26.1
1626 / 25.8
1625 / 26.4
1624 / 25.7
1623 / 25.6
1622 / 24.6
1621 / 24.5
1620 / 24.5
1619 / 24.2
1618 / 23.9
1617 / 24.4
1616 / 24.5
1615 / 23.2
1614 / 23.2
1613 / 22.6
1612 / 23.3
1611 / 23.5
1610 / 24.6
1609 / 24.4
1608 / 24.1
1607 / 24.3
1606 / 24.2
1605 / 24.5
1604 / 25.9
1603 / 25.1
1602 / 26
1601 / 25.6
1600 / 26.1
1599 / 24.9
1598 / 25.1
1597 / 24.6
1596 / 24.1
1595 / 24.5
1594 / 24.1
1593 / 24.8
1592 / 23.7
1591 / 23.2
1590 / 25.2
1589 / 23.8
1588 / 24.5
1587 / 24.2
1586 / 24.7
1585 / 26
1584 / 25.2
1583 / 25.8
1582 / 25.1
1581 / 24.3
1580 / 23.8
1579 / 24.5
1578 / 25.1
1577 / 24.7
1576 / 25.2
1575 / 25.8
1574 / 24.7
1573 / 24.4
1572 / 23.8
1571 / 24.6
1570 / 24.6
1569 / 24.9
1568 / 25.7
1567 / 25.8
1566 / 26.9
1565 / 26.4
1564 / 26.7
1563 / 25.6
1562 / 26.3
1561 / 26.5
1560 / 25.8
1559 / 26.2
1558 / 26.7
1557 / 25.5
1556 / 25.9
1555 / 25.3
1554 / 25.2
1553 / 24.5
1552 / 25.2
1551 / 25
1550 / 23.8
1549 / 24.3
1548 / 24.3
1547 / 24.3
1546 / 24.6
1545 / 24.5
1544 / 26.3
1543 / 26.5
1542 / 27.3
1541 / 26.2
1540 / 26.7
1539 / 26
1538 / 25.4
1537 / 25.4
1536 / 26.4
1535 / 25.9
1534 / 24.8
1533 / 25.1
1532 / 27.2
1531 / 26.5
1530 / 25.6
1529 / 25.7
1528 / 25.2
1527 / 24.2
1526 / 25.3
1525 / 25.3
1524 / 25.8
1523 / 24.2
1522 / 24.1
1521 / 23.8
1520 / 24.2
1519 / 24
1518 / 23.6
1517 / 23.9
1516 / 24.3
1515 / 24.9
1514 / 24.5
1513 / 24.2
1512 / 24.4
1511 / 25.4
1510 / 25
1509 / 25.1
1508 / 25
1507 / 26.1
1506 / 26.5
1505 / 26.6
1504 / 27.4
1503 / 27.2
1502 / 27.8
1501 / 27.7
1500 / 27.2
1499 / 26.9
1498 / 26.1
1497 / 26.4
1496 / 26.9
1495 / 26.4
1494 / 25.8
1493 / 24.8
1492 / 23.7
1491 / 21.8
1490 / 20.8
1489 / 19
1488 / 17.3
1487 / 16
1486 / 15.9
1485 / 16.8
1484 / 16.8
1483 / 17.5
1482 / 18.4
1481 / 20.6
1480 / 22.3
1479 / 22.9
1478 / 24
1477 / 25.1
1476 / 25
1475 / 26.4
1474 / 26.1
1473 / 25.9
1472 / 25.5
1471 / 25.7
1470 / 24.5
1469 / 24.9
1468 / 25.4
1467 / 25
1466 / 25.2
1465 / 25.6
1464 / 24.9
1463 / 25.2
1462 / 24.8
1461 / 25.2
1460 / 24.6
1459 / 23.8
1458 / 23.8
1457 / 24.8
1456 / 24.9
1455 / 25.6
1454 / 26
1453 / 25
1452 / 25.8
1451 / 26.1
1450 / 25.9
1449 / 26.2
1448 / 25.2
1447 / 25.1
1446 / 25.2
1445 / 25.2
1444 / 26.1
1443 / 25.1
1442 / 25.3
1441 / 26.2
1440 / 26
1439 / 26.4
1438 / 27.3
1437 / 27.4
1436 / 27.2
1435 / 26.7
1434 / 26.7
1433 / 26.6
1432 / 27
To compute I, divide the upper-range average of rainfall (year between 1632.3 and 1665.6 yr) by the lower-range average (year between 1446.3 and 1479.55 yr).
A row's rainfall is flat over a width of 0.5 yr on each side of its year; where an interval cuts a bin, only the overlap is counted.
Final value 1.07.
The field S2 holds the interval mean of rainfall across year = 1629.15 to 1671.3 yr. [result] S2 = 27.3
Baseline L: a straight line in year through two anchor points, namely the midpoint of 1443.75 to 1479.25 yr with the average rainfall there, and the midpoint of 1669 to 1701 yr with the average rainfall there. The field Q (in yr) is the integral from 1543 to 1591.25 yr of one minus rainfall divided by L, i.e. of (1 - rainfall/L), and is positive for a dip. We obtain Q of 3.9 yr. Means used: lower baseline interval 25.2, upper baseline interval 29.7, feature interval 25.1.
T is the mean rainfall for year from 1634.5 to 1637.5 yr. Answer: 25.6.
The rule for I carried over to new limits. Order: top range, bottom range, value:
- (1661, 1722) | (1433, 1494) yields 1.17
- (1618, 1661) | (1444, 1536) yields 1.08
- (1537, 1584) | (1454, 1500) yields 1.08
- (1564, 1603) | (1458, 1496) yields 1.08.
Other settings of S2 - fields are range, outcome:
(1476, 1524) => 23.6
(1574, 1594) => 24.7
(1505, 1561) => 25.2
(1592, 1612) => 24.7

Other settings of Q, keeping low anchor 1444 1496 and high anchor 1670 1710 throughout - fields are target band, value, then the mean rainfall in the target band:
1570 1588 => 1.0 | 24.8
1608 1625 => 1.9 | 24.2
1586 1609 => 1.8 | 24.7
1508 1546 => -0.2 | 25.2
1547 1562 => 0.2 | 25.3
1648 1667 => 0.5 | 27.5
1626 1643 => 0.7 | 26.5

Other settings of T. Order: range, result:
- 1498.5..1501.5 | 27.3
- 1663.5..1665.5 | 28.6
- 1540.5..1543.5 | 26.7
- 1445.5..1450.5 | 25.5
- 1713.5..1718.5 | 25.4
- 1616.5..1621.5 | 24.3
